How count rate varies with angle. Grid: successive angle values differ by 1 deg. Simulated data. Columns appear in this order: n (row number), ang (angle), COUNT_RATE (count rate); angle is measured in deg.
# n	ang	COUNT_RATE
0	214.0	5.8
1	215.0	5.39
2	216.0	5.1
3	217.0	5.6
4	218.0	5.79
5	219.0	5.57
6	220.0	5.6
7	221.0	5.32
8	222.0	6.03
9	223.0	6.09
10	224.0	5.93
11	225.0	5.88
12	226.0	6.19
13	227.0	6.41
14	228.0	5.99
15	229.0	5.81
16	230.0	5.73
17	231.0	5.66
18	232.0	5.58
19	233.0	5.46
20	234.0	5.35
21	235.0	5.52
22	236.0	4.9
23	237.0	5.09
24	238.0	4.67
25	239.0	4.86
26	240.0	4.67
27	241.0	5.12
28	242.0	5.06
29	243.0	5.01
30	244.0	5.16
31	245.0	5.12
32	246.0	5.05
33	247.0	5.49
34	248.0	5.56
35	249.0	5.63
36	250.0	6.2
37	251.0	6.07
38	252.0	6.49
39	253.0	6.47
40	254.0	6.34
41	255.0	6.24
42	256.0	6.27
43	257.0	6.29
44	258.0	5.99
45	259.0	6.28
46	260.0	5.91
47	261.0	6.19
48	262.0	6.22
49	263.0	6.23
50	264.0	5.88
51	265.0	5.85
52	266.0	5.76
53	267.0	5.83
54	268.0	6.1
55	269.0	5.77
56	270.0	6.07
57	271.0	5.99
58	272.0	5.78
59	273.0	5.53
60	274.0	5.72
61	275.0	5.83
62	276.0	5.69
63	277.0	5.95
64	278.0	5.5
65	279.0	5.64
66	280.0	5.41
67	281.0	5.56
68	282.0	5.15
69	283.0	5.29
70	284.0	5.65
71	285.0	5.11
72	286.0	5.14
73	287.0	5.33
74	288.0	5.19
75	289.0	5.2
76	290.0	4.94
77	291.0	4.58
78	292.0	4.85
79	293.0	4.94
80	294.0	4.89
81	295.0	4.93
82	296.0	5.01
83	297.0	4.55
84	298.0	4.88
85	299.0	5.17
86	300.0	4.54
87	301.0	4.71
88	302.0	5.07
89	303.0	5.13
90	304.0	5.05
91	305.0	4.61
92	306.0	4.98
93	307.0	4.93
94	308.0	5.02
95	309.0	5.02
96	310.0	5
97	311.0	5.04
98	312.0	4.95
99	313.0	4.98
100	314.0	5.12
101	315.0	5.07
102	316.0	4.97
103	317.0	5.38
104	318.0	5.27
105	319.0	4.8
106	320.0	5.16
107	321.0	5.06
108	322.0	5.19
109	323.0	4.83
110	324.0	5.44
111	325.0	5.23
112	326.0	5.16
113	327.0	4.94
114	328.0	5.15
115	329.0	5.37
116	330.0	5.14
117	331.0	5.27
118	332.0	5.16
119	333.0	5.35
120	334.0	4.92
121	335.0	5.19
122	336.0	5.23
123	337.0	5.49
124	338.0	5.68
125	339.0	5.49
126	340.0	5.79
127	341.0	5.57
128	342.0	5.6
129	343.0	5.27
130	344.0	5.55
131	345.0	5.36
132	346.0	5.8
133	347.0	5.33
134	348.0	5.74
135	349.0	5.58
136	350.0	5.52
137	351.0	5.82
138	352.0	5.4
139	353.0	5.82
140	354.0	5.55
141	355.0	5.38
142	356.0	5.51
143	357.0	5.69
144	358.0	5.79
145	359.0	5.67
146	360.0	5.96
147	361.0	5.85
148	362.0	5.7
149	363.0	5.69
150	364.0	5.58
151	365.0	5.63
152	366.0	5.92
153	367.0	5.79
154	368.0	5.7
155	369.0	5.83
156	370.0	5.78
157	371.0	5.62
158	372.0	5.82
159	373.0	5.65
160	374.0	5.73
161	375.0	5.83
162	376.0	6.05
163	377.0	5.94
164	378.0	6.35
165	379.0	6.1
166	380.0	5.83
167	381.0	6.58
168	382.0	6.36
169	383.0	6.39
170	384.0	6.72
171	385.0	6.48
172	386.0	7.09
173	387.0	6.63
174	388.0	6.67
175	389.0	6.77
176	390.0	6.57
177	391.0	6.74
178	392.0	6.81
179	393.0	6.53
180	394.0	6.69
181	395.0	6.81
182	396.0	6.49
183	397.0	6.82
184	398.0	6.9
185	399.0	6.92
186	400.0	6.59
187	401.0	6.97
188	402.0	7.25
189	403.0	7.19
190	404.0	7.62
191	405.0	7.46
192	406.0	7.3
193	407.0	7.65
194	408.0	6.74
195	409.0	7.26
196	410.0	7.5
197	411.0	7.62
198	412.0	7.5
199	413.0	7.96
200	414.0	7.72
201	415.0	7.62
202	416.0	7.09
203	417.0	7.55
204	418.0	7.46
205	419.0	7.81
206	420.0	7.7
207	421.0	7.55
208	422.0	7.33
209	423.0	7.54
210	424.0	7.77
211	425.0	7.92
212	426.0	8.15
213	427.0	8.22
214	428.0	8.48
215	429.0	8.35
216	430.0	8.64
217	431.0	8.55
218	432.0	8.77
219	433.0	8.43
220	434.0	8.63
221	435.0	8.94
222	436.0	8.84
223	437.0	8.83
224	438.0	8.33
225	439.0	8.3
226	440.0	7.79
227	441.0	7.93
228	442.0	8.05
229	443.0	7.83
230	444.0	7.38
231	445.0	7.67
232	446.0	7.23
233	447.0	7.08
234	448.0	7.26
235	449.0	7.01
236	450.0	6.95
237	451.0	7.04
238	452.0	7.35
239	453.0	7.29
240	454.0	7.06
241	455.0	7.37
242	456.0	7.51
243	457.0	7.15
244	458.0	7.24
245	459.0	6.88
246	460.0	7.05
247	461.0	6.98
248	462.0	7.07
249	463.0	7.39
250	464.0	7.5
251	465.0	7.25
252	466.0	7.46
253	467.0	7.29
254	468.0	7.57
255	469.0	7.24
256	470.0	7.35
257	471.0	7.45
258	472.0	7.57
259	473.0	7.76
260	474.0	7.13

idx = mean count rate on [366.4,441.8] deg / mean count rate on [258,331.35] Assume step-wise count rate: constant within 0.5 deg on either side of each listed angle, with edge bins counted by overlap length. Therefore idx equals 1.4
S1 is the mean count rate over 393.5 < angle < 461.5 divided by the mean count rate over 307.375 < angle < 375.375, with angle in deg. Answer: 1.4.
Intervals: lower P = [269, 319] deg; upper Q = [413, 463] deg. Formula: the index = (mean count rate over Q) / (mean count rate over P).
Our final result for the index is 1.49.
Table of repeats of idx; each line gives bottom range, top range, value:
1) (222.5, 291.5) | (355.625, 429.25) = 1.19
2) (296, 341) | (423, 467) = 1.51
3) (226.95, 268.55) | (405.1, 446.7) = 1.39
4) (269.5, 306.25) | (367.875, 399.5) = 1.21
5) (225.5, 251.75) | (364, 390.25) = 1.13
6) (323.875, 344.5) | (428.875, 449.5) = 1.52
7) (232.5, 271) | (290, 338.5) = 0.89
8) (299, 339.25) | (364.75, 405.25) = 1.26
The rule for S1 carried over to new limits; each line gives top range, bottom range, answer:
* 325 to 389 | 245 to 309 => 1.04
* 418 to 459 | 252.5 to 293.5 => 1.37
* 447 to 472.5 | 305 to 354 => 1.38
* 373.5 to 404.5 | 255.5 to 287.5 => 1.14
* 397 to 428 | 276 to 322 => 1.47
